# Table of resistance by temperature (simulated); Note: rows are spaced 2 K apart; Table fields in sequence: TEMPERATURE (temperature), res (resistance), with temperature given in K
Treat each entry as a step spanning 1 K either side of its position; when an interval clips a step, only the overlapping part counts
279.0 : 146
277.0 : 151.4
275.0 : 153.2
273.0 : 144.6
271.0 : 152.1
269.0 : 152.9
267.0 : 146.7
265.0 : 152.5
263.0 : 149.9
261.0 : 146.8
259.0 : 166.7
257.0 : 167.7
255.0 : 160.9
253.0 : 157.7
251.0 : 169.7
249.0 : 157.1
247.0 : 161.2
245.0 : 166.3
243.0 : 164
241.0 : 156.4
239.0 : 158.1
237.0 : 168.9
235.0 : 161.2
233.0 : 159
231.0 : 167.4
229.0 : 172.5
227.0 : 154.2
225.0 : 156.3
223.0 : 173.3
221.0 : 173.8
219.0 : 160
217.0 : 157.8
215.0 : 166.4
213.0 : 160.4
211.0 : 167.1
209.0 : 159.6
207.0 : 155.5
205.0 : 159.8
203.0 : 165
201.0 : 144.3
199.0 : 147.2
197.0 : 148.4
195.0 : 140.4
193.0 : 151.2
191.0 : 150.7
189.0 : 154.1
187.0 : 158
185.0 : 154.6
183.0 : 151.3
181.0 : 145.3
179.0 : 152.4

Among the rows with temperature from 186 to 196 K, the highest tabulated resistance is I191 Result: 158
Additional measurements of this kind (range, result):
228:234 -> 172.5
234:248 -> 168.9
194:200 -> 148.4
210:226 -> 173.8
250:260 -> 169.7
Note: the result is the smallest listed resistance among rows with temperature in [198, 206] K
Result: 144.3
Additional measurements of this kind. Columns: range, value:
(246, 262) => 146.8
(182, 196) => 140.4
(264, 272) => 146.7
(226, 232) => 154.2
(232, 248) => 156.4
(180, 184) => 145.3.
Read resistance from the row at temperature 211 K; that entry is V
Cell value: 167.1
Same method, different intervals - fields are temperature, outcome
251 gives 169.7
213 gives 160.4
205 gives 159.8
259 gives 166.7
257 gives 167.7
